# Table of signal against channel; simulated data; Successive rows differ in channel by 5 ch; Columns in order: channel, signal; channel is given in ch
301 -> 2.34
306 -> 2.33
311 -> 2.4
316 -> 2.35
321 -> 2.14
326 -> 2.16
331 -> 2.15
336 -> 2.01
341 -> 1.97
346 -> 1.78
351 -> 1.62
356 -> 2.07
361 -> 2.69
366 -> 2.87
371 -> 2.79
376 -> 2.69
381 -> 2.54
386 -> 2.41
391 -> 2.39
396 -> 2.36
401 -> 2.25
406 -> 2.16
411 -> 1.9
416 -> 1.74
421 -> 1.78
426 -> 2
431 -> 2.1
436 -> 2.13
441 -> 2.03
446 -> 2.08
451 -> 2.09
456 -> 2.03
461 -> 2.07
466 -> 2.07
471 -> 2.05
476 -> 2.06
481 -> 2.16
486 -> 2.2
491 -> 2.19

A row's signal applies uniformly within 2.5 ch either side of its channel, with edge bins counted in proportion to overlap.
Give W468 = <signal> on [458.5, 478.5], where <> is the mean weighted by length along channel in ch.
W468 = 2.06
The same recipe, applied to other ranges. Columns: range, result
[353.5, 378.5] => 2.62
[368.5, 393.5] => 2.56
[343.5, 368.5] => 2.21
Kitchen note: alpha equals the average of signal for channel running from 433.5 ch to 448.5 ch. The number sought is 2.08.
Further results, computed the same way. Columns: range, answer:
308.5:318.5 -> 2.38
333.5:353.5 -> 1.84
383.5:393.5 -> 2.4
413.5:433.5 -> 1.9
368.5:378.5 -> 2.74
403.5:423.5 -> 1.9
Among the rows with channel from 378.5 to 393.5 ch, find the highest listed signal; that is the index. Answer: 2.54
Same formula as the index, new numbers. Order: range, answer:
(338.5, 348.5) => 1.97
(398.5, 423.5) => 2.25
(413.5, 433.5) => 2.1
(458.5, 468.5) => 2.07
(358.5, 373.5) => 2.87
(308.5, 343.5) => 2.4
